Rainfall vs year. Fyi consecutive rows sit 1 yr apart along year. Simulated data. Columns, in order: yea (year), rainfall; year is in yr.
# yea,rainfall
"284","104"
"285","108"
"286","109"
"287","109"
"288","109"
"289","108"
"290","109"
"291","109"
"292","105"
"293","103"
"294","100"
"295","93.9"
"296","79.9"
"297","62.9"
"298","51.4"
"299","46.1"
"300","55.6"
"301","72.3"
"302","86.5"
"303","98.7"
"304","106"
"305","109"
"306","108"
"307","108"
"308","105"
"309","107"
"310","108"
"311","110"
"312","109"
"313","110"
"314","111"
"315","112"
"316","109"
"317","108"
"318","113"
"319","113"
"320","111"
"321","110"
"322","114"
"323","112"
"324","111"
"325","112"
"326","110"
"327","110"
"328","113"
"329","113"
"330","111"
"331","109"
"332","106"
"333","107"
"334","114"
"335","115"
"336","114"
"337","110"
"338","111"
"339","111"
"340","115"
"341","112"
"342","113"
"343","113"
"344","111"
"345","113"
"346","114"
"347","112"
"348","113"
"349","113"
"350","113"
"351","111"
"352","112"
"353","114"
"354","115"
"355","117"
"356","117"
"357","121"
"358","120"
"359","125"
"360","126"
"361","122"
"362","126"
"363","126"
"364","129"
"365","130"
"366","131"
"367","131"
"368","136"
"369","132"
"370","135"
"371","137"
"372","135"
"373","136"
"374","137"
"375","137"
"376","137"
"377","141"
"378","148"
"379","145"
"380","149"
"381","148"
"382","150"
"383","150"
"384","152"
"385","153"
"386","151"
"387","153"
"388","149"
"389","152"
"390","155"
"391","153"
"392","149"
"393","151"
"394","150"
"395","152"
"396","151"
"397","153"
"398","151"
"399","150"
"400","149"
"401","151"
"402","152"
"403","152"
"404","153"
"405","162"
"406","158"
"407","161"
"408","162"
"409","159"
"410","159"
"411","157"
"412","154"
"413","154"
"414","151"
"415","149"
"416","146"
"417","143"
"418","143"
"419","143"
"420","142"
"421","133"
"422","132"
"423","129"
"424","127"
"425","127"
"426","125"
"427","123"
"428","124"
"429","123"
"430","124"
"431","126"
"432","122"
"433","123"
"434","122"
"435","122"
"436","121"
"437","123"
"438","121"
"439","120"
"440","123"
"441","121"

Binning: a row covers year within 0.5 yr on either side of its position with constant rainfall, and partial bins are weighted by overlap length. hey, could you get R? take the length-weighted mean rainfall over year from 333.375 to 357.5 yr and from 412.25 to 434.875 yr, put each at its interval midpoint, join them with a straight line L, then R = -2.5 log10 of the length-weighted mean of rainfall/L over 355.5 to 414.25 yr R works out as -0.168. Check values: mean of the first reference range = 113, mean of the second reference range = 133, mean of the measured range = 144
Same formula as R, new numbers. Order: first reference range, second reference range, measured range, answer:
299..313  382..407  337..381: 0.05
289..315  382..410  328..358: 0.07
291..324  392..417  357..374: 0.01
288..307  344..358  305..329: -0.12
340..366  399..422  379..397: -0.10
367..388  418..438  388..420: -0.13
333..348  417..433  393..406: -0.22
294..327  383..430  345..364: 0.03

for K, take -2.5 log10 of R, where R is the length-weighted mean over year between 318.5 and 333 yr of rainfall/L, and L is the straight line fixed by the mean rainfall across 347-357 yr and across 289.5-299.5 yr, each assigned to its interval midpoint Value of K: -0.10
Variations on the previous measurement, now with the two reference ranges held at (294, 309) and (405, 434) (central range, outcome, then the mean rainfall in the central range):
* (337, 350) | -0.07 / 112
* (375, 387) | -0.20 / 147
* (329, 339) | -0.10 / 111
